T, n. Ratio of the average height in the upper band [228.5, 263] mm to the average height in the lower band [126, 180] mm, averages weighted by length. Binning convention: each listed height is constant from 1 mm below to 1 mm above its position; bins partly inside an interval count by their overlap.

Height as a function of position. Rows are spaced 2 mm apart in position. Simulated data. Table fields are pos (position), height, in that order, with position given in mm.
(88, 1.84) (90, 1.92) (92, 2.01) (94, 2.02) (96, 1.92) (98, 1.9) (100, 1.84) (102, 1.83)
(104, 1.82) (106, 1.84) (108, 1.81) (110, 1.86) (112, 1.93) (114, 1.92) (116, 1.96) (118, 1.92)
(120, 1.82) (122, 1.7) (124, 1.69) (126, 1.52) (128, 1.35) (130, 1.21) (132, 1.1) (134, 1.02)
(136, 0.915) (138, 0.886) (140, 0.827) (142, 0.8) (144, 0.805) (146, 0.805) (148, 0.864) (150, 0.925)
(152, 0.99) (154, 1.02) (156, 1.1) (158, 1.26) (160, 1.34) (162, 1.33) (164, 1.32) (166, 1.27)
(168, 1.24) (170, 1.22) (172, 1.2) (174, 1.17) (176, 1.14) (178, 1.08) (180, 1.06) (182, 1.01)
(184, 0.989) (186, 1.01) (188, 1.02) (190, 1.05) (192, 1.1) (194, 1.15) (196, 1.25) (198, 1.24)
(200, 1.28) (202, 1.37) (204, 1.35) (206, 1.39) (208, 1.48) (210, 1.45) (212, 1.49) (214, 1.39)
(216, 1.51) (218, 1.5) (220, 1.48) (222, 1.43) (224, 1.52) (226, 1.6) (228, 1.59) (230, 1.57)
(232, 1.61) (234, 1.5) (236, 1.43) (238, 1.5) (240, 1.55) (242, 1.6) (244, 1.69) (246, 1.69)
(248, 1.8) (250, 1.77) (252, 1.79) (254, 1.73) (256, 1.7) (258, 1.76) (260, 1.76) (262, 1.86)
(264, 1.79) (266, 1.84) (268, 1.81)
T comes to 1.5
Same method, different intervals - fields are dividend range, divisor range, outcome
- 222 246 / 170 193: 1.44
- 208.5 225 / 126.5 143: 1.43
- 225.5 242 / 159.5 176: 1.23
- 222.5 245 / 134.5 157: 1.72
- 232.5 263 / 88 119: 0.88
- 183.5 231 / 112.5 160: 1.08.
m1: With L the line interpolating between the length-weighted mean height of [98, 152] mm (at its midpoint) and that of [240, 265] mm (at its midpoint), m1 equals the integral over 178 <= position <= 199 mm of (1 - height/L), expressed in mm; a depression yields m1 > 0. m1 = 6.55 mm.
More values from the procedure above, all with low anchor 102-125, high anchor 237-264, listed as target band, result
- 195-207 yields 3.0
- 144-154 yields 5.0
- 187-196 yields 3.4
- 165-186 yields 7.7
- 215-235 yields 2.4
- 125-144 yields 8.0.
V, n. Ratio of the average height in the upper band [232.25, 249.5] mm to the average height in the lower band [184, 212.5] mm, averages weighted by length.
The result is 1.28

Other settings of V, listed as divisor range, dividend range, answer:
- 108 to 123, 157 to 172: 0.68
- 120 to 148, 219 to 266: 1.44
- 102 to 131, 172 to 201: 0.64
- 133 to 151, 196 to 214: 1.58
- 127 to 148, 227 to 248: 1.64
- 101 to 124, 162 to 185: 0.63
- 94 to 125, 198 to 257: 0.83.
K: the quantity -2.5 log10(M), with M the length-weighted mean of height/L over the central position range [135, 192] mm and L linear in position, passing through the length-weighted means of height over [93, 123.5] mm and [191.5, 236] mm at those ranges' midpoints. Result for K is 0.47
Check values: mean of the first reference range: 1.87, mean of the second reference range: 1.42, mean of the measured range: 1.06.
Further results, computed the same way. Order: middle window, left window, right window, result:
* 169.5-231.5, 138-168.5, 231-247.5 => 0.041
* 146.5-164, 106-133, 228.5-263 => 0.451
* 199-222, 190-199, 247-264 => -0.078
